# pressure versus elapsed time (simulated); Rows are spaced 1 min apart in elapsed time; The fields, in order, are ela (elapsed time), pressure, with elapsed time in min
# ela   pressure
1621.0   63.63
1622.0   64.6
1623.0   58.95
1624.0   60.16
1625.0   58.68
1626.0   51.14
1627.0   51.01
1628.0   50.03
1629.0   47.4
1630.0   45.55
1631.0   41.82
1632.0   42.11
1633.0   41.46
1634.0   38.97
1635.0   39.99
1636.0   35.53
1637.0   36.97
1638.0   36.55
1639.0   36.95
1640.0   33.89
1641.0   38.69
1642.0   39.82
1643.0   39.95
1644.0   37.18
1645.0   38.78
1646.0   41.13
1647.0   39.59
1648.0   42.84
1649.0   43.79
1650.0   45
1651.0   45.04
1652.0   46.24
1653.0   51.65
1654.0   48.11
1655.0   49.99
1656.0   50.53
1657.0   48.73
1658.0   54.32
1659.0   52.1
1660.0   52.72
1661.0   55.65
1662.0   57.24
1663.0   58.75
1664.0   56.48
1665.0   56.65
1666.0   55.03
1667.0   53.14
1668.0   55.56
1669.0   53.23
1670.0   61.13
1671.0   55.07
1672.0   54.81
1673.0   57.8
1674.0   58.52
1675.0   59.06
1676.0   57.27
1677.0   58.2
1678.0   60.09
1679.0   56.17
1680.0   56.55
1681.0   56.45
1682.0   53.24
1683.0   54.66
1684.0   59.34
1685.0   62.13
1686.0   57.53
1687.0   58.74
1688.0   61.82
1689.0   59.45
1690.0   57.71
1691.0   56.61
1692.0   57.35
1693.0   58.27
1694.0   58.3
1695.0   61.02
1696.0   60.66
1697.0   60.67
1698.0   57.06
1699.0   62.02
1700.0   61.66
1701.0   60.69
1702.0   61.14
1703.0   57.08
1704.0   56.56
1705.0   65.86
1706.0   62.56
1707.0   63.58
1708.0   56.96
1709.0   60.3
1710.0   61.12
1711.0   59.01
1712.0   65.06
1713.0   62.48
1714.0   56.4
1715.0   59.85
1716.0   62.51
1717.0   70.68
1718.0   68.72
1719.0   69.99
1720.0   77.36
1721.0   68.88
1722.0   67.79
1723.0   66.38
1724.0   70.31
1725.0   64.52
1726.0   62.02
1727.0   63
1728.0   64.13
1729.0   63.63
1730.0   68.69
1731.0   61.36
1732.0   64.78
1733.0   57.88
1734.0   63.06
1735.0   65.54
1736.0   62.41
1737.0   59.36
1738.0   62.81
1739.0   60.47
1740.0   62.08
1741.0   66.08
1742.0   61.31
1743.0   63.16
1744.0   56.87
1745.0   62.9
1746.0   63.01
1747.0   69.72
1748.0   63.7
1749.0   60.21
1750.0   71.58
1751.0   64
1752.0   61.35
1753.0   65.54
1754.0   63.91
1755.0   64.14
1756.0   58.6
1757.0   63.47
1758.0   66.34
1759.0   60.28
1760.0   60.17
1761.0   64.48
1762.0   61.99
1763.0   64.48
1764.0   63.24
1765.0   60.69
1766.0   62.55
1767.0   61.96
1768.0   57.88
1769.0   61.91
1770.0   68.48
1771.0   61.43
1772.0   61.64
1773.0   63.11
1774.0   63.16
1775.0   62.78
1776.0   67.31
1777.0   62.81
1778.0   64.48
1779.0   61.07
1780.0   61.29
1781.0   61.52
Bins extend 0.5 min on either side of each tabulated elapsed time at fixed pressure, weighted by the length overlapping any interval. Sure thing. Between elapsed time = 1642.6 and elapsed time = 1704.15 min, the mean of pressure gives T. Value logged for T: 54.4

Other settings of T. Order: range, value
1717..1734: 66.3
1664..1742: 60.8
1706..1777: 63.5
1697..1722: 62.9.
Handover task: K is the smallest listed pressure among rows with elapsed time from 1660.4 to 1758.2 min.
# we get 53.14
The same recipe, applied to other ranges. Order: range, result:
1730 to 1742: 57.88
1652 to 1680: 46.24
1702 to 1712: 56.56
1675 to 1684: 53.24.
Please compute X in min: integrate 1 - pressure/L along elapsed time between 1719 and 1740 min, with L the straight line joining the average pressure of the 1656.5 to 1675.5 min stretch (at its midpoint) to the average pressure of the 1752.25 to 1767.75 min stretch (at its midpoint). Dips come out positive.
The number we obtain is -1.5 min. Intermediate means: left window 55.6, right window 62.7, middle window 64.8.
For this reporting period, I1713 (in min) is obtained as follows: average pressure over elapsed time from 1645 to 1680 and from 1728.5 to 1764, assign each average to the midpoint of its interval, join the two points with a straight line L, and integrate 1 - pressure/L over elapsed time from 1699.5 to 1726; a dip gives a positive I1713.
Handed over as -2.2 min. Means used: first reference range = 52.6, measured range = 63.7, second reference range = 63.1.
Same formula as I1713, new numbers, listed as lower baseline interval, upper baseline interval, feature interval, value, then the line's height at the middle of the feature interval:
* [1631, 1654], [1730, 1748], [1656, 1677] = -4.3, 46.2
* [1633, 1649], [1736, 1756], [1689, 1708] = -2.8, 52.1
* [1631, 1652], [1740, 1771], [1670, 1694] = -4.8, 48.1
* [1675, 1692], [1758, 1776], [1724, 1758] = -1.2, 61.1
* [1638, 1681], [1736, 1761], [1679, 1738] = -4.6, 57.3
